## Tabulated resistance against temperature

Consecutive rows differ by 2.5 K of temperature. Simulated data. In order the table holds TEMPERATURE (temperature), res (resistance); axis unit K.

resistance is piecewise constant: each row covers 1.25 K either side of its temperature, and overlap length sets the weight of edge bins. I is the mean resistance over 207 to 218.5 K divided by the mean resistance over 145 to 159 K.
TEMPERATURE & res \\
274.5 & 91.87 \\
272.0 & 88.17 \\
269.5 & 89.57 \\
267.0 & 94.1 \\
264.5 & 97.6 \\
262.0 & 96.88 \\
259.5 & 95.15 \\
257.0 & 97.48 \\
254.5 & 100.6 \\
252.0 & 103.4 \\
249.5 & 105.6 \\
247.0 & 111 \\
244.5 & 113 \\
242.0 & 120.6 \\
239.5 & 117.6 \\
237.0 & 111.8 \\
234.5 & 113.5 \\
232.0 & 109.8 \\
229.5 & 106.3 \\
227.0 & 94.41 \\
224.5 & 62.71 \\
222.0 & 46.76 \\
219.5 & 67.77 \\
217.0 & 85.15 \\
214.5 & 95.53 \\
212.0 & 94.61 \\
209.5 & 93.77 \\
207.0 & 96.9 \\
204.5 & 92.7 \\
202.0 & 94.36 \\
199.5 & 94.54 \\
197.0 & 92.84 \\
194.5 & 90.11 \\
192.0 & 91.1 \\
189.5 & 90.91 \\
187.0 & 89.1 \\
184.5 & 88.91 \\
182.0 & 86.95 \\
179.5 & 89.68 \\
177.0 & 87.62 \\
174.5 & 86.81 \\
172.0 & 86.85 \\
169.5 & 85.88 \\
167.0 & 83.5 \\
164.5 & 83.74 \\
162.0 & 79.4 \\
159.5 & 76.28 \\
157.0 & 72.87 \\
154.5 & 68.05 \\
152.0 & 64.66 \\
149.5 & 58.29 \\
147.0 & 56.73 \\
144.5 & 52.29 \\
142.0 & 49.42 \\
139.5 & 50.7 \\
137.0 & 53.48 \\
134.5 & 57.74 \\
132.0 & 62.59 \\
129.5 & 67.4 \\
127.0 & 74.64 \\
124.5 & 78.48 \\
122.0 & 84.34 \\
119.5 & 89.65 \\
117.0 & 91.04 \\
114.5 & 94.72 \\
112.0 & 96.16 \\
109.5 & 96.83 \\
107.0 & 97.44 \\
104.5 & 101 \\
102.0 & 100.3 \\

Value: 1.44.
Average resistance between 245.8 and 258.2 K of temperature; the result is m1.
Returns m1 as 104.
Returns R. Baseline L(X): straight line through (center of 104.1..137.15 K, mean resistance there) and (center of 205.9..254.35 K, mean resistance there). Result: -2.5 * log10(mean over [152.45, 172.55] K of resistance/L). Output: 0.12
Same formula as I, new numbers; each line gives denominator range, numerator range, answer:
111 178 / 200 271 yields 1.31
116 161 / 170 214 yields 1.36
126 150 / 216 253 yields 1.69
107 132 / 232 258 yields 1.28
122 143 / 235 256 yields 1.74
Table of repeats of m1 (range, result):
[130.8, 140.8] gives 56.1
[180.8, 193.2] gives 89.4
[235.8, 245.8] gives 116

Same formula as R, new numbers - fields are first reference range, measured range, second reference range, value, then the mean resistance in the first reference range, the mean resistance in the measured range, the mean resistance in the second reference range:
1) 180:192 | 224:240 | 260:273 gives -0.131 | 89.2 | 103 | 93.5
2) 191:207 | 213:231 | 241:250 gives 0.267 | 93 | 80.4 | 113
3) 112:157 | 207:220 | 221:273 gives 0.007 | 68.8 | 89.4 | 99.2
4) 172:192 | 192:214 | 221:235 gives -0.061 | 88.6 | 93.6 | 88.3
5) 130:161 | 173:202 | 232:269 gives -0.150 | 60.6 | 90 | 105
